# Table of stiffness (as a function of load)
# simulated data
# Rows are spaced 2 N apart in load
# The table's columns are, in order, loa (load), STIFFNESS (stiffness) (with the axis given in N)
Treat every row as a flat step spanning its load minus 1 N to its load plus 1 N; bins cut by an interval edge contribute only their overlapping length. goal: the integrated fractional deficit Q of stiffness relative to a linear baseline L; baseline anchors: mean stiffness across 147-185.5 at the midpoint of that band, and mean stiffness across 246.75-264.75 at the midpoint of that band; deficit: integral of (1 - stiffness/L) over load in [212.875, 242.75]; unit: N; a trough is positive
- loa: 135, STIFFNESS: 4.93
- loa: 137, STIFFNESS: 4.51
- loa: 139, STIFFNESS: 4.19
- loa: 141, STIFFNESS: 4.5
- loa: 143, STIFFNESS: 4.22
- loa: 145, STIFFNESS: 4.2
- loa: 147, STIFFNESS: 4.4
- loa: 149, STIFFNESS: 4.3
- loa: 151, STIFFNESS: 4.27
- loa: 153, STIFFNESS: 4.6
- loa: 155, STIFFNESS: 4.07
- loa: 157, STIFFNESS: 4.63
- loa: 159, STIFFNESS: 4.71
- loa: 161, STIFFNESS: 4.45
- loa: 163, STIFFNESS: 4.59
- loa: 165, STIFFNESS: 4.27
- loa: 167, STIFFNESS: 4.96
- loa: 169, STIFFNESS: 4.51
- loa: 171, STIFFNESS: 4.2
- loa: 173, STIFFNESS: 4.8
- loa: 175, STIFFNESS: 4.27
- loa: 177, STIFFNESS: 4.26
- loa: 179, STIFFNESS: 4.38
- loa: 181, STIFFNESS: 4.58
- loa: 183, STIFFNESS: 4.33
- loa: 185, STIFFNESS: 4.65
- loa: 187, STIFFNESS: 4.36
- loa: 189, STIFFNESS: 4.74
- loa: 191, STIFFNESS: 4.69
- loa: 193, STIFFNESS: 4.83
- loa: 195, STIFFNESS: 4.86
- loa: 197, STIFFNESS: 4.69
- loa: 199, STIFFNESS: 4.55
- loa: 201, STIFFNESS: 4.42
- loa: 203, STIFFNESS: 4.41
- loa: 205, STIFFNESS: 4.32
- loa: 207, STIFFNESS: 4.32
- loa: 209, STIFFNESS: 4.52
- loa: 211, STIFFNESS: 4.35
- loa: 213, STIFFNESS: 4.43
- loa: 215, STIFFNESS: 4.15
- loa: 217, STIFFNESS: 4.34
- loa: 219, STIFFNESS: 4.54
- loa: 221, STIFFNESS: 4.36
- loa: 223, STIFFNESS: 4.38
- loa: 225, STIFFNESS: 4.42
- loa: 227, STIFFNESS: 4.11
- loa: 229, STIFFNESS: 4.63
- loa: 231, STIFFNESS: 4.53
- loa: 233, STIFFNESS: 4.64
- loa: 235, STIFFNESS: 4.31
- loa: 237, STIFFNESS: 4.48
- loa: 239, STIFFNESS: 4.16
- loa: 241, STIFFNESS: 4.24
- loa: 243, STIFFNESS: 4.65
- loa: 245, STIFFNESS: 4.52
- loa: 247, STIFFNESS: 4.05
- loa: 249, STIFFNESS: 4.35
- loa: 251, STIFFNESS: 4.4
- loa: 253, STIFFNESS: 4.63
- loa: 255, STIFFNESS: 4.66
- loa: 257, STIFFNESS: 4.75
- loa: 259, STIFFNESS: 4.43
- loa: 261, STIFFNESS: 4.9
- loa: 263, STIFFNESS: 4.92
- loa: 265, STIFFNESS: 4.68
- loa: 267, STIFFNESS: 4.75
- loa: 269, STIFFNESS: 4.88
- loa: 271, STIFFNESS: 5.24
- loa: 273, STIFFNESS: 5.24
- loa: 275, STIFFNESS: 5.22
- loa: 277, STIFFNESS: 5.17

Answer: 1.1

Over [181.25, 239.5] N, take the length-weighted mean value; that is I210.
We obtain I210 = 4.47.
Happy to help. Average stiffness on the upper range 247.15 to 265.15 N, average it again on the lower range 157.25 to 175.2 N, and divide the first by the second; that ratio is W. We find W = 1.01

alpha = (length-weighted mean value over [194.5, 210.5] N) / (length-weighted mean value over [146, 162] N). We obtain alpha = 1.0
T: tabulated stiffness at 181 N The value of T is 4.58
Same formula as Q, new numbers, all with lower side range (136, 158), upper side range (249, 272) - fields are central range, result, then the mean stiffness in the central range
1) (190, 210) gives -0.1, 4.56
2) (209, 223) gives 0.6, 4.37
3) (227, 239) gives 0.5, 4.45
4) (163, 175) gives -0.3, 4.53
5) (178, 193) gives -0.2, 4.55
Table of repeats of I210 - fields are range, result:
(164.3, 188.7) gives 4.47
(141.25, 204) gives 4.49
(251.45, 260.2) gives 4.61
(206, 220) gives 4.38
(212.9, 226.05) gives 4.37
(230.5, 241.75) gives 4.39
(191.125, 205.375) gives 4.6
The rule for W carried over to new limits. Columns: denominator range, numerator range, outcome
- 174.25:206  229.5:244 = 0.98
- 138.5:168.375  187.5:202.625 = 1.05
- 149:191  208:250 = 0.98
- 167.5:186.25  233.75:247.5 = 0.98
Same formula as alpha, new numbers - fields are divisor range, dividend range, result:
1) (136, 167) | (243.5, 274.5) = 1.07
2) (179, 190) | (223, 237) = 0.98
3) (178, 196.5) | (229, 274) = 1.00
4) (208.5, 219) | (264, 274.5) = 1.14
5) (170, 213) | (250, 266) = 1.04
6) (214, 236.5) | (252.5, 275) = 1.10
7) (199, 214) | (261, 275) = 1.13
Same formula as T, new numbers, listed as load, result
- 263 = 4.92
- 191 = 4.69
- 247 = 4.05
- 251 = 4.4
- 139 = 4.19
